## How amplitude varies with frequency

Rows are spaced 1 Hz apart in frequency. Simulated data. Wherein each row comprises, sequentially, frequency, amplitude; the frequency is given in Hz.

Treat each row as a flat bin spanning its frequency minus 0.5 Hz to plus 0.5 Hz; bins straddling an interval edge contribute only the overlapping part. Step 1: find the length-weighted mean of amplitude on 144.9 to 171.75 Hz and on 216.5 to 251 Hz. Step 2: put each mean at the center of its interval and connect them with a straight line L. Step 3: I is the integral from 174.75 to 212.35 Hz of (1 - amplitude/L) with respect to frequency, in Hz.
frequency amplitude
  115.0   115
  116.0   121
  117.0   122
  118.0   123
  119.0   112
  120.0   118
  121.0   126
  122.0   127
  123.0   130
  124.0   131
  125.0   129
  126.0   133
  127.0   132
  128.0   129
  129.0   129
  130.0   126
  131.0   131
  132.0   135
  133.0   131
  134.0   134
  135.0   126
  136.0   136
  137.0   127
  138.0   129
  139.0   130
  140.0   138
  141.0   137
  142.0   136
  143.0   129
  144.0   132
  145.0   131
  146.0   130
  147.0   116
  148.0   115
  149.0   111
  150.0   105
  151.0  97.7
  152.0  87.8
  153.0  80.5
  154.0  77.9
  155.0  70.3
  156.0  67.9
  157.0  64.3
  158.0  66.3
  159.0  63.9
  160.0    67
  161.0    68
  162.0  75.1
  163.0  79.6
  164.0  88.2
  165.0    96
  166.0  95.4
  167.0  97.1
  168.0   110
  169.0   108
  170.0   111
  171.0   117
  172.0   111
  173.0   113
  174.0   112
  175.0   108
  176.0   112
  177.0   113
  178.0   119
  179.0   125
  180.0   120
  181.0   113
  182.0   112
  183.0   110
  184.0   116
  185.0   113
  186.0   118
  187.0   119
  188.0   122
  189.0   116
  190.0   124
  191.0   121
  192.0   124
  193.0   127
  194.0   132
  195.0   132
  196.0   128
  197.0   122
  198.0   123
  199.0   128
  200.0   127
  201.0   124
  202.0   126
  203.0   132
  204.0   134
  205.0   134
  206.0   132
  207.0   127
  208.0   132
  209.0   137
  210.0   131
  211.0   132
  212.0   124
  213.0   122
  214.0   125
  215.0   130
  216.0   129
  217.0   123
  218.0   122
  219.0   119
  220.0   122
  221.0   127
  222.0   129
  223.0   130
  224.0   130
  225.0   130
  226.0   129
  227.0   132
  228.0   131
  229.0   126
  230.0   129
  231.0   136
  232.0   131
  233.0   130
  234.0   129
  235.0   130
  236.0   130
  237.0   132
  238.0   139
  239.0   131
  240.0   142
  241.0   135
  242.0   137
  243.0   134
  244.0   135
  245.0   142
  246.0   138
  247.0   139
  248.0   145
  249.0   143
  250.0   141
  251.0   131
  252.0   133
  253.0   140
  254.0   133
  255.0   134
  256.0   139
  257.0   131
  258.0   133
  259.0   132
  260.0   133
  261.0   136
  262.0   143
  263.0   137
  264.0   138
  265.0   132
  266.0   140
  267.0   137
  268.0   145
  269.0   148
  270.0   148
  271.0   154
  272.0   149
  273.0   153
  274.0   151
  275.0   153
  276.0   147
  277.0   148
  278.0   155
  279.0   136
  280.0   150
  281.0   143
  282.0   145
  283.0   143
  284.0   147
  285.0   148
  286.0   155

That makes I -4.3 Hz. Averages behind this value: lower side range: 92.1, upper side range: 132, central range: 123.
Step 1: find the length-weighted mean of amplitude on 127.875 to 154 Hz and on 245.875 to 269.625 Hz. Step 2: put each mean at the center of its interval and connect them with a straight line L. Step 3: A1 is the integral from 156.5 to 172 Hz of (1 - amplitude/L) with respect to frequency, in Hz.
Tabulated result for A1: 4.7 Hz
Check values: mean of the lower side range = 122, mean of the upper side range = 138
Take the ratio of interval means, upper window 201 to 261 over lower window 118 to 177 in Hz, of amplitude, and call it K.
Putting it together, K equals 1.19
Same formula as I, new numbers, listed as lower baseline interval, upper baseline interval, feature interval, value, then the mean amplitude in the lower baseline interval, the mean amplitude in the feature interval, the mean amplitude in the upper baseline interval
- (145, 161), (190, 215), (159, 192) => 0.1 Hz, 88.8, 107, 128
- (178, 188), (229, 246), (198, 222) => -0.5 Hz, 117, 128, 134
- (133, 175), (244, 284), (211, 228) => 0.0 Hz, 105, 127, 141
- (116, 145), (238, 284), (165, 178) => 2.3 Hz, 129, 109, 141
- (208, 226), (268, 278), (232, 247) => 0.2 Hz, 127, 135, 150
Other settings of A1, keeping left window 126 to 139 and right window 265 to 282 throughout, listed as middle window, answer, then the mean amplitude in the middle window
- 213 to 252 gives 2.8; 132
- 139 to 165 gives 6.8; 98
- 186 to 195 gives 0.9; 123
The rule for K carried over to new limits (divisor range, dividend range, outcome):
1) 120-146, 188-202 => 0.96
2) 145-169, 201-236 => 1.44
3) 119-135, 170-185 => 0.89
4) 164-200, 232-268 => 1.17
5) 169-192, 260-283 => 1.25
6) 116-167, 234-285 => 1.26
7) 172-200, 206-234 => 1.08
